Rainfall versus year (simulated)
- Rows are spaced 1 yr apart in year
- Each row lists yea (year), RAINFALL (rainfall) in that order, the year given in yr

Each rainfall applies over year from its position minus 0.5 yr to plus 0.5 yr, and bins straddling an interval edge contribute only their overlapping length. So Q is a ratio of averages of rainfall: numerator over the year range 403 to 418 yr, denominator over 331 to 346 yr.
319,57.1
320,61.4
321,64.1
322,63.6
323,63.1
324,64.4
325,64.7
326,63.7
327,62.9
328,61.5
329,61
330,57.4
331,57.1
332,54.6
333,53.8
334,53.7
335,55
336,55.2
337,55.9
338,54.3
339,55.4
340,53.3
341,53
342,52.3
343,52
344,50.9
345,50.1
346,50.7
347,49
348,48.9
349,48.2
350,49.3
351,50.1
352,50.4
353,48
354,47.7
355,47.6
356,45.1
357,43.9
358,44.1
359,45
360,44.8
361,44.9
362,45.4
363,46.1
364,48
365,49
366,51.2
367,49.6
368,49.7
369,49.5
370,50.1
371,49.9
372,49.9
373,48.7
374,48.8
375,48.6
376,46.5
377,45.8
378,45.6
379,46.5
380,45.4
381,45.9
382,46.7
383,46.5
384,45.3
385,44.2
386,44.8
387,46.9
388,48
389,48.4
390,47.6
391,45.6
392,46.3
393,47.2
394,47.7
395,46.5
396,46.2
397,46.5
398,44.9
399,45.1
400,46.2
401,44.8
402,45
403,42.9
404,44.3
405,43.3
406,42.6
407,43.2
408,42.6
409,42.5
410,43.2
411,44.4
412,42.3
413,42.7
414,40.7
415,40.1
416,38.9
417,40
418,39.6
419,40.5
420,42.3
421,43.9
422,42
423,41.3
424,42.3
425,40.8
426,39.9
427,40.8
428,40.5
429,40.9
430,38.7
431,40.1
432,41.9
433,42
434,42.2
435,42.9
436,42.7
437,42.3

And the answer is 0.79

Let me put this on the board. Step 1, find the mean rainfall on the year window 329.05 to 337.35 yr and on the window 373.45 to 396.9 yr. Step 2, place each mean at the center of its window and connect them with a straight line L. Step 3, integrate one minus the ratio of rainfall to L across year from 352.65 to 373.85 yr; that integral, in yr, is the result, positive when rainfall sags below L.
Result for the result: 1.17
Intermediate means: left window 55.6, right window 46.6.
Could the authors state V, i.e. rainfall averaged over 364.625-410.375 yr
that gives 46.4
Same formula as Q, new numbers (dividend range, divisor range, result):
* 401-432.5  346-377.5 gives 0.87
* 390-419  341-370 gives 0.90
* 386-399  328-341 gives 0.84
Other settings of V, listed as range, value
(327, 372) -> 50.9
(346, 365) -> 47.2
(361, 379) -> 48.2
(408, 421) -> 41.6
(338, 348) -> 51.8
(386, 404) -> 46.1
